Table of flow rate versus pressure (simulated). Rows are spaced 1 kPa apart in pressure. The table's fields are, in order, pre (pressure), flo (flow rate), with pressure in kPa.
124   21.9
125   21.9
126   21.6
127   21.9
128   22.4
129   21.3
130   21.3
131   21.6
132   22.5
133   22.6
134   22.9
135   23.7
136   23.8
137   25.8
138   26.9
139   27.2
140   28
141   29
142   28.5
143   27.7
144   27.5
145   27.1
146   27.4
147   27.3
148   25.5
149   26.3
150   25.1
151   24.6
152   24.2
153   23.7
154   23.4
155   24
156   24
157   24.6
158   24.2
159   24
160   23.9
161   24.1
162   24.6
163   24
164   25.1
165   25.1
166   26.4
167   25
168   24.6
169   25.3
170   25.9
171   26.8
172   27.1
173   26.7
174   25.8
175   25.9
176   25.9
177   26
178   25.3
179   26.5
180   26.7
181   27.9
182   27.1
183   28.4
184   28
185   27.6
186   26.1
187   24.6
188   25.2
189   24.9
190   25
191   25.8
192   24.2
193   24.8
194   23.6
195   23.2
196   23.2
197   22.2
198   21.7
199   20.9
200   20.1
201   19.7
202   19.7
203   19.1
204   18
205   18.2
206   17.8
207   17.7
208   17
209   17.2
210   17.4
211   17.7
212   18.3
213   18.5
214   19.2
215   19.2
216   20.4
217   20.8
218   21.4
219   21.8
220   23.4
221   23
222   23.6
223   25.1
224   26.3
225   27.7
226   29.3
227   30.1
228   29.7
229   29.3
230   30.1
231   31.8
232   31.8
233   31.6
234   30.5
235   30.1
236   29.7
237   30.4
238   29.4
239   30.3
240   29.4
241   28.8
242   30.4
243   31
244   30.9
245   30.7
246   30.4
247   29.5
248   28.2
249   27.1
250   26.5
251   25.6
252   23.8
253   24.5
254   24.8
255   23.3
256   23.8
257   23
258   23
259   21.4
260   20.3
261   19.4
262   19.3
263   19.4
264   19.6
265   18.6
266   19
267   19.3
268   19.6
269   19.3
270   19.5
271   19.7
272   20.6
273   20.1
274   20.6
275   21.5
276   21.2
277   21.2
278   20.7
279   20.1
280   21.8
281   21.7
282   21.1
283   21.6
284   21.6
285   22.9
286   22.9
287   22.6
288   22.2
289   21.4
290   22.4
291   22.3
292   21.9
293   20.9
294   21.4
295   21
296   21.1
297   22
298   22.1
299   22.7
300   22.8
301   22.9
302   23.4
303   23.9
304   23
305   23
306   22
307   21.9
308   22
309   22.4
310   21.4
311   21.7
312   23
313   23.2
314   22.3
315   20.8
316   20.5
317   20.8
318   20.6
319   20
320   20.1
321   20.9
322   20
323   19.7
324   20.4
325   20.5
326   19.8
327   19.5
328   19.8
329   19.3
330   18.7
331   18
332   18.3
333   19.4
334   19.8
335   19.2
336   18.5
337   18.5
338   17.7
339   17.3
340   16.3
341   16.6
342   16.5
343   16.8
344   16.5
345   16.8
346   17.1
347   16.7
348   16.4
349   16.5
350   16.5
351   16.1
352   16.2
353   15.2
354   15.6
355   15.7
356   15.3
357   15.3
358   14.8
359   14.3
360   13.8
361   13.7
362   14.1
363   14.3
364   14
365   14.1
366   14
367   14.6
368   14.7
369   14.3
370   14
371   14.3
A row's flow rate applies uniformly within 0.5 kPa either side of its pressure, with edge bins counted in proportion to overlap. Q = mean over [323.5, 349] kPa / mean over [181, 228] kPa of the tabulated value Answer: 0.8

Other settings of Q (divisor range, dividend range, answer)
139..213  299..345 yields 0.84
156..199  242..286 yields 0.90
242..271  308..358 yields 0.79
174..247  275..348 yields 0.82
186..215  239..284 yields 1.11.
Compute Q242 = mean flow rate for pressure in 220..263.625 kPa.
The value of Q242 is 27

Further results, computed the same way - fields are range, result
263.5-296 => 20.9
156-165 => 24.3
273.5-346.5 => 20.6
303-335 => 20.8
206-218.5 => 18.7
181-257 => 24.9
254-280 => 20.6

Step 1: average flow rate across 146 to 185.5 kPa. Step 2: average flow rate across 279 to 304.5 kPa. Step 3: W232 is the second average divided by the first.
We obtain 0.86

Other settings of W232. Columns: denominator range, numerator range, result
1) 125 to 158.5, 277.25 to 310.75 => 0.89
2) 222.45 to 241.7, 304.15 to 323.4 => 0.73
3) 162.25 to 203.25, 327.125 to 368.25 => 0.66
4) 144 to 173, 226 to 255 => 1.15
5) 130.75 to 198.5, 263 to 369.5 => 0.76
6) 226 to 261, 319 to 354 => 0.65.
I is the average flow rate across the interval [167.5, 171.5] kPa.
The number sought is 25.7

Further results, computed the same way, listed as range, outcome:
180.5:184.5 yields 27.9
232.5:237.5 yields 30.5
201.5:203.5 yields 19.4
